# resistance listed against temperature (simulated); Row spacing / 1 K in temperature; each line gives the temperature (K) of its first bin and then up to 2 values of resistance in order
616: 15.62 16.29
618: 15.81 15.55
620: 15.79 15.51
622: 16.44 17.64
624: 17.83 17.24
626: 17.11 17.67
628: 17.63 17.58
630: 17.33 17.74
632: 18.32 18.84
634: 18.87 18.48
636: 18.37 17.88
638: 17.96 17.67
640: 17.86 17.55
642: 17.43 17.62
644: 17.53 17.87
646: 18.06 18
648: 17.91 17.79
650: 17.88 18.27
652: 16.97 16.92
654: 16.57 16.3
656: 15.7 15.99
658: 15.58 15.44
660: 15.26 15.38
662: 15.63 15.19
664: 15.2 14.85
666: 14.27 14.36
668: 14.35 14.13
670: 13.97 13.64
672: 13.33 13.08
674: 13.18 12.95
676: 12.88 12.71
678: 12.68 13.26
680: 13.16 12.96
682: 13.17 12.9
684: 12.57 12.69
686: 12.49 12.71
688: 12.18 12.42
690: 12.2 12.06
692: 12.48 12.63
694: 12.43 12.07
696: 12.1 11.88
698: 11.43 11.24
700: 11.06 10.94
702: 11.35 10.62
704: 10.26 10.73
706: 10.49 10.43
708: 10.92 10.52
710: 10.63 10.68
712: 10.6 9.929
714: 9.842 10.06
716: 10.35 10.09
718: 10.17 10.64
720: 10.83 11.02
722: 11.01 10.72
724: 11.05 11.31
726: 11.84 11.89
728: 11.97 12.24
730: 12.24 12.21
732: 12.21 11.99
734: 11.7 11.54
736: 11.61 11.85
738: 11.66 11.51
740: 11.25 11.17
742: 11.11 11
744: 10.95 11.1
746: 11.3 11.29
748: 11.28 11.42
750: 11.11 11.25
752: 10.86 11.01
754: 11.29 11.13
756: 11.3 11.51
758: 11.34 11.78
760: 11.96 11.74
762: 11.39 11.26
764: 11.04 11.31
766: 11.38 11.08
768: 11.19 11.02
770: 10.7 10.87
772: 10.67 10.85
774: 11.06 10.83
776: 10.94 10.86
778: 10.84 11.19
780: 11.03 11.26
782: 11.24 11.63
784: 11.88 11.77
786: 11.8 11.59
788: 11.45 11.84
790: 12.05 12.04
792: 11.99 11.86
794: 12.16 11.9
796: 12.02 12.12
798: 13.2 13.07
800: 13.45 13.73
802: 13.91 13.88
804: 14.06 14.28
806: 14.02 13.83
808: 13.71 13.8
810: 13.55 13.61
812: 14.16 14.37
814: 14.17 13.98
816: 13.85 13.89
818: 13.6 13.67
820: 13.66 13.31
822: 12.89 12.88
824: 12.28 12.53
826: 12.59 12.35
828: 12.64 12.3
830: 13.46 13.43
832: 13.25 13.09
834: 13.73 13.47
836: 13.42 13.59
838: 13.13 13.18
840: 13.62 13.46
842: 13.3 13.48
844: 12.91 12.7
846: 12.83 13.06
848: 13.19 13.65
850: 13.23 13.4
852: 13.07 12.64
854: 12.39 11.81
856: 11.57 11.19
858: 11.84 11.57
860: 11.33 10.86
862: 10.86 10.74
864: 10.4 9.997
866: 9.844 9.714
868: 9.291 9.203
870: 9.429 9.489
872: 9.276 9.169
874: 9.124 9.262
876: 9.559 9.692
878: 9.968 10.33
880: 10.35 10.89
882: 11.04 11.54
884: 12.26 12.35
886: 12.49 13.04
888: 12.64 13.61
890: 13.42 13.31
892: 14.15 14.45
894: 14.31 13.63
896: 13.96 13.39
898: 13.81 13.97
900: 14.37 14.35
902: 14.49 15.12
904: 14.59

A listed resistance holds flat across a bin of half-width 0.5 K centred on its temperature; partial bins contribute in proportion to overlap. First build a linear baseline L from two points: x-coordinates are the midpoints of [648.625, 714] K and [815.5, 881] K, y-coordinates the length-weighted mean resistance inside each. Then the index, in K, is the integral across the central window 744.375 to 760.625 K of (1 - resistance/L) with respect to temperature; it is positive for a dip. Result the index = 1.8 K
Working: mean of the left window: 13.2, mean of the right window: 12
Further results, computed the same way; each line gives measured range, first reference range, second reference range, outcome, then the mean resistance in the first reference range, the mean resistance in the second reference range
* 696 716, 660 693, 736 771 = 2.96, 13.4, 11.3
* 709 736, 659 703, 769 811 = 3.42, 13.1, 12.2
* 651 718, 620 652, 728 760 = 9.53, 17.7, 11.5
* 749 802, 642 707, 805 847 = 7.84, 14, 13.4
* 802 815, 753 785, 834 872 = -2.68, 11.2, 12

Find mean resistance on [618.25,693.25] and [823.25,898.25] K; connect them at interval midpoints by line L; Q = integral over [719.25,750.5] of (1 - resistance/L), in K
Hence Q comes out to 6.1 K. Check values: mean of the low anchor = 15.6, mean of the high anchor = 12.1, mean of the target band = 11.5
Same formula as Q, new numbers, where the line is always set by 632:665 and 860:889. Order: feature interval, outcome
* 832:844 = -1.9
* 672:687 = 3.0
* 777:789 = 1.6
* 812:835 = -2.4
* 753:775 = 4.0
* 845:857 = -1.6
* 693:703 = 2.6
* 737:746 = 2.0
